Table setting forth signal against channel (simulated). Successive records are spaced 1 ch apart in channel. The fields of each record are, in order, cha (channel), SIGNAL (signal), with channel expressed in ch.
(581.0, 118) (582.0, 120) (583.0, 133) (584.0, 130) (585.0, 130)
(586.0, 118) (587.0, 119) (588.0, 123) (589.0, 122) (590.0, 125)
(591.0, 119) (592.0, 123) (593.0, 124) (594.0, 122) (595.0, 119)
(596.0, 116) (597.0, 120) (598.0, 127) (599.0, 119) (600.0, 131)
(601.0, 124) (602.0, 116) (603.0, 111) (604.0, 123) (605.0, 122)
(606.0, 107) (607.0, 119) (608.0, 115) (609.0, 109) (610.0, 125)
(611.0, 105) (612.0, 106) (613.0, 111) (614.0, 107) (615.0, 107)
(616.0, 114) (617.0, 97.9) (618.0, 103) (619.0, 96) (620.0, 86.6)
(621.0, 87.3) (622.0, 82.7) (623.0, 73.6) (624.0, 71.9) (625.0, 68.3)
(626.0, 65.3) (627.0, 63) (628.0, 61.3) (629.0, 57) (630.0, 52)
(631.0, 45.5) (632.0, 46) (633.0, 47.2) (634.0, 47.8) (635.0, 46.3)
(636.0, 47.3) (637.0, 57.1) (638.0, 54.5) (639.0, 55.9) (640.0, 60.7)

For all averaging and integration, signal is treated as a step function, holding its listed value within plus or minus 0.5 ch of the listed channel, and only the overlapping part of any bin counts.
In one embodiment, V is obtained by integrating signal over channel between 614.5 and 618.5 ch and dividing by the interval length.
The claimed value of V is 105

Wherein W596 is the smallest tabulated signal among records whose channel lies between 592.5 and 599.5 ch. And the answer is 116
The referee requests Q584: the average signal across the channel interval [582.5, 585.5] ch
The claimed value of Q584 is 131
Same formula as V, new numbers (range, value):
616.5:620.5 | 95.9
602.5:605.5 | 119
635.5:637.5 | 52.2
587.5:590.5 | 123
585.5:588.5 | 120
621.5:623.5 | 78.2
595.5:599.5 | 120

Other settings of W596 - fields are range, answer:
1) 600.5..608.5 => 107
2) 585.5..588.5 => 118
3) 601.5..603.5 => 111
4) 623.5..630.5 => 52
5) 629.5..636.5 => 45.5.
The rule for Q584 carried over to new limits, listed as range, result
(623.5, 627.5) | 67.1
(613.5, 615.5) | 107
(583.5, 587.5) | 124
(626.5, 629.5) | 60.4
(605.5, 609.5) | 112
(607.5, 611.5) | 114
